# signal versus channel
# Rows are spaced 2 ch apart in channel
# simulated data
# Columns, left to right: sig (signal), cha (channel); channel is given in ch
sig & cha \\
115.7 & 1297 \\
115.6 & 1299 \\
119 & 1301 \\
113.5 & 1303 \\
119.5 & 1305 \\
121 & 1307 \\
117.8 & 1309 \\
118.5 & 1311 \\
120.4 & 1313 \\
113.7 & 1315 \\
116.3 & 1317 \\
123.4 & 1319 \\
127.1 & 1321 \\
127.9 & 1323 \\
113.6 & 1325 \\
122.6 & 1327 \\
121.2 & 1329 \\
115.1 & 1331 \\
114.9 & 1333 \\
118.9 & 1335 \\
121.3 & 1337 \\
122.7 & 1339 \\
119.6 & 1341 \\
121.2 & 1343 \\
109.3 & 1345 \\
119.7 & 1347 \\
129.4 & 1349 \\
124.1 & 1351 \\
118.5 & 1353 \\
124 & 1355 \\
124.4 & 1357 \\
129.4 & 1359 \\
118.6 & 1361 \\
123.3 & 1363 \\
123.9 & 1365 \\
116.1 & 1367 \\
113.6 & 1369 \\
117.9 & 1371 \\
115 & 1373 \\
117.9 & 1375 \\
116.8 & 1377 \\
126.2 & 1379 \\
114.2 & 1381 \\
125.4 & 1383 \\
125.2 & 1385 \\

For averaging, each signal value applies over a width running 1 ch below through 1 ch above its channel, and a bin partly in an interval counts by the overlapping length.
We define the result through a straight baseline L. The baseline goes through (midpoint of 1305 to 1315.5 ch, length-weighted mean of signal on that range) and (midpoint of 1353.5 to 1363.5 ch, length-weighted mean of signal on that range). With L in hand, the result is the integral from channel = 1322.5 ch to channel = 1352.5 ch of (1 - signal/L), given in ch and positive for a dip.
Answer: 0.4 ch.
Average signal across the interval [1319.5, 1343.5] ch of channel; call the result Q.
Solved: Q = 121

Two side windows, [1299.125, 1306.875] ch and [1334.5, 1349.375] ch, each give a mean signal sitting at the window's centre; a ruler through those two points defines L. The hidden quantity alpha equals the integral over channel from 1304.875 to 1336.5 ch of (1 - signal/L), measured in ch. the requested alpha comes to -0.2 ch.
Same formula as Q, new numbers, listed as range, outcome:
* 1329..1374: 120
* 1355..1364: 124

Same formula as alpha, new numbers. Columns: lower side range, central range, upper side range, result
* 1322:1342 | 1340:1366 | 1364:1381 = -0.7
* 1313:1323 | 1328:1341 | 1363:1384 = 0.1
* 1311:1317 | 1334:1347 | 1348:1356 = 0.3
